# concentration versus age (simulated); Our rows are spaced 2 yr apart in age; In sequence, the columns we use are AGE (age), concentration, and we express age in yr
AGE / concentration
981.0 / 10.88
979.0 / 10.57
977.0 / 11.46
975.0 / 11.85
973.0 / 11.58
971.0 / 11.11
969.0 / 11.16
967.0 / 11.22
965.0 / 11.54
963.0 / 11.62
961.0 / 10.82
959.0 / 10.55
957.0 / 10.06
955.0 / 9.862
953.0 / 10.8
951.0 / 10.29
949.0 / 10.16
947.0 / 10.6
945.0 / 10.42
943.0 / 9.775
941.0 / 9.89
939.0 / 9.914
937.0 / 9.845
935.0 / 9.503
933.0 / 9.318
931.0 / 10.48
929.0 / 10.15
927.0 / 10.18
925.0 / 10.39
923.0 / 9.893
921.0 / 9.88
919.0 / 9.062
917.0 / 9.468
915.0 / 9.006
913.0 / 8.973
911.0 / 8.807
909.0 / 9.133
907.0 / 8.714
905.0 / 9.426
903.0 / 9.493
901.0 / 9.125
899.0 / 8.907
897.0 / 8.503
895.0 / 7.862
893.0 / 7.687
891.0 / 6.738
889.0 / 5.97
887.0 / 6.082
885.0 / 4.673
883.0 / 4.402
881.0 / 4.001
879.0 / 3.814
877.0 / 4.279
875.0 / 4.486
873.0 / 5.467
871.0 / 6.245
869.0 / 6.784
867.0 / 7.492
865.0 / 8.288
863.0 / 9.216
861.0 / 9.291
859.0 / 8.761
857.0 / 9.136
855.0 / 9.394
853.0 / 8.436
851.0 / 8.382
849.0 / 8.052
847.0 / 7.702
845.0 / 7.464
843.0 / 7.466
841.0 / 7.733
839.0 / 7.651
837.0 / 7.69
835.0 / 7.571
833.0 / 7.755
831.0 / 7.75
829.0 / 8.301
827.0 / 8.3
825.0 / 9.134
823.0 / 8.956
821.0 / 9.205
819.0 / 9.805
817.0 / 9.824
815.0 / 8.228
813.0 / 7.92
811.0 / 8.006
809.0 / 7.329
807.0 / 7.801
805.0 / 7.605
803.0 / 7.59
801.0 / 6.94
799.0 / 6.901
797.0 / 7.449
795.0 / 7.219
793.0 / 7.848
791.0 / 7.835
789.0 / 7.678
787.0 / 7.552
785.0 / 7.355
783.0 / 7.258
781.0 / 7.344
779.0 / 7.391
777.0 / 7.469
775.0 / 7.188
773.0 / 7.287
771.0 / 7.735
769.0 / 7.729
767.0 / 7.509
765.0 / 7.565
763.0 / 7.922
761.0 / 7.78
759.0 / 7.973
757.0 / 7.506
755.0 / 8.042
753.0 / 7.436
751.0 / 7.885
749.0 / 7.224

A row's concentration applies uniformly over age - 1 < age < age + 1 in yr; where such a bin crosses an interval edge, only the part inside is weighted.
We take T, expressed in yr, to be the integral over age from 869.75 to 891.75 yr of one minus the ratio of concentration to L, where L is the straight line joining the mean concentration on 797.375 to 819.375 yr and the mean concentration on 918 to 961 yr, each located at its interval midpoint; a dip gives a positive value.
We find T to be 9.7 yr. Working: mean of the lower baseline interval 7.93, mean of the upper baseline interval 10.1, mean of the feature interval 5.11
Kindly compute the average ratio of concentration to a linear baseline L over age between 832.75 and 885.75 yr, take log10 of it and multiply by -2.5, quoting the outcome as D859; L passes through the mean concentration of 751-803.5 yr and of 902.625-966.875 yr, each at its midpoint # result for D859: 0.227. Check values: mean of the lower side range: 7.53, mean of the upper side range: 9.96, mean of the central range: 7.1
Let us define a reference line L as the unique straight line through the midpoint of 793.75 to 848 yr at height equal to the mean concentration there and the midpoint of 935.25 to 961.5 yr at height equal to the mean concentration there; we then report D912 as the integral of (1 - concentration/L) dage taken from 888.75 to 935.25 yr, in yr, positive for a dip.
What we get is 2.5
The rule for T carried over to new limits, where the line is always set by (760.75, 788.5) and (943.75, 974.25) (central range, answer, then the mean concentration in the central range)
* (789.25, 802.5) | 0.82 yr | 7.39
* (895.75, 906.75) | 0.81 yr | 9.04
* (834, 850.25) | 1.92 yr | 7.68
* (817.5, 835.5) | -0.38 yr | 8.59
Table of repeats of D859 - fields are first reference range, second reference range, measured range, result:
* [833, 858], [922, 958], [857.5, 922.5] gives 0.20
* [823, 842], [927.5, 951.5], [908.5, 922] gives 0.04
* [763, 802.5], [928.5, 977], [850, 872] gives 0.07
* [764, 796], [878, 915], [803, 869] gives -0.11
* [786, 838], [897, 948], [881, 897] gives 0.42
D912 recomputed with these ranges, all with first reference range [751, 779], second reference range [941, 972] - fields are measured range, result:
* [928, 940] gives 0.5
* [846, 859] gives 0.7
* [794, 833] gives 1.3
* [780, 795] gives 0.8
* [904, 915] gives 1.0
